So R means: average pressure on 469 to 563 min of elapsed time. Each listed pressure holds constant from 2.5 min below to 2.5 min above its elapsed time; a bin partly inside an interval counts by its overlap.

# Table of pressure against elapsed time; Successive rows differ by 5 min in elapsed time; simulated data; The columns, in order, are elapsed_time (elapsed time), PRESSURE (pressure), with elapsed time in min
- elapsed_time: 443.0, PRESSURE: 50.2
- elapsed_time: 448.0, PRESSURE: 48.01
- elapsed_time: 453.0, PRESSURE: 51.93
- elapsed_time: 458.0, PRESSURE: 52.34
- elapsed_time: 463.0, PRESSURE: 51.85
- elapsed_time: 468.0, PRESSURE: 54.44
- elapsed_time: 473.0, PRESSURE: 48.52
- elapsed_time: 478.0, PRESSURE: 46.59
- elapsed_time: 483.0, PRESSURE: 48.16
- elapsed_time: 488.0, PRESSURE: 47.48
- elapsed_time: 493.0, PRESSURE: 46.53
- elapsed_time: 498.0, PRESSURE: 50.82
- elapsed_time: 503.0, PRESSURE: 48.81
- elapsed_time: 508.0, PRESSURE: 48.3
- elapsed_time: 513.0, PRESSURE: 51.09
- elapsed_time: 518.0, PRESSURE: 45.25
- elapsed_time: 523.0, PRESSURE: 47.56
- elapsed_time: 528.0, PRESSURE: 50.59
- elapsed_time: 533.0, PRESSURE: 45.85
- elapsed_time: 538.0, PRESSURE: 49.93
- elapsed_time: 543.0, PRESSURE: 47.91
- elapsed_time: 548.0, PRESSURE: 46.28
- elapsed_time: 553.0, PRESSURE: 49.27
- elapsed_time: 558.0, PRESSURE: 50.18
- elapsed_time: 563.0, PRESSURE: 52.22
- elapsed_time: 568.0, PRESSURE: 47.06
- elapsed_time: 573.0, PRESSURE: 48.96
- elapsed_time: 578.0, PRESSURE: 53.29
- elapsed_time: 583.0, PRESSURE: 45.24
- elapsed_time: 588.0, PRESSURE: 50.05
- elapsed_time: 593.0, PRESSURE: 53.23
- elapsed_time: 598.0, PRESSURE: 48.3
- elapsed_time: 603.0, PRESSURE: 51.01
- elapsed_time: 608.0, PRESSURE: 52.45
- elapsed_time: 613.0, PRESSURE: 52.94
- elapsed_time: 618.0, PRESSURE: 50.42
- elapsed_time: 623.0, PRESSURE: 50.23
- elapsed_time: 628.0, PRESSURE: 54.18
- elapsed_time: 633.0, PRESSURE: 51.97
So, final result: 48.5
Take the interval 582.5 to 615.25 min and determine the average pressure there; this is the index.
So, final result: 50.8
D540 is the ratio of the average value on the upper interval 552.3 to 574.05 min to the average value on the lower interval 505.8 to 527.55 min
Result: 1.03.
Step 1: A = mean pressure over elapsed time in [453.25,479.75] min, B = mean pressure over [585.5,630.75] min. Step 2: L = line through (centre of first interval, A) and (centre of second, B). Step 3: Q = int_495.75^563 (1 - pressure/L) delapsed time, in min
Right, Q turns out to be 3.21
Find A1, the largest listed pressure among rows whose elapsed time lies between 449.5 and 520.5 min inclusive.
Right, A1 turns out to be 54.44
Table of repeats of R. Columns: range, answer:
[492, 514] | 49.2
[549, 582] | 49.8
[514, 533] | 47.8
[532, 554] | 47.9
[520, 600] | 49.1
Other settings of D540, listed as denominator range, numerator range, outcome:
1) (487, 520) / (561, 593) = 1.03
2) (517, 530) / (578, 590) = 1.02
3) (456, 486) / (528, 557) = 0.96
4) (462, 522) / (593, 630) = 1.05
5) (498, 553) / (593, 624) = 1.06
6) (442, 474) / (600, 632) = 1.01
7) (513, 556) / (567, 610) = 1.04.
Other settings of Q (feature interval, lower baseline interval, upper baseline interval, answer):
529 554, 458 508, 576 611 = 1.02 min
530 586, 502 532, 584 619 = 1.02 min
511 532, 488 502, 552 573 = 0.24 min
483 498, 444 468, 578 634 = 1.00 min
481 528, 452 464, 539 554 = 1.43 min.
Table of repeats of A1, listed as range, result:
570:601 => 53.29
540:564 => 52.22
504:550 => 51.09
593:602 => 53.23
